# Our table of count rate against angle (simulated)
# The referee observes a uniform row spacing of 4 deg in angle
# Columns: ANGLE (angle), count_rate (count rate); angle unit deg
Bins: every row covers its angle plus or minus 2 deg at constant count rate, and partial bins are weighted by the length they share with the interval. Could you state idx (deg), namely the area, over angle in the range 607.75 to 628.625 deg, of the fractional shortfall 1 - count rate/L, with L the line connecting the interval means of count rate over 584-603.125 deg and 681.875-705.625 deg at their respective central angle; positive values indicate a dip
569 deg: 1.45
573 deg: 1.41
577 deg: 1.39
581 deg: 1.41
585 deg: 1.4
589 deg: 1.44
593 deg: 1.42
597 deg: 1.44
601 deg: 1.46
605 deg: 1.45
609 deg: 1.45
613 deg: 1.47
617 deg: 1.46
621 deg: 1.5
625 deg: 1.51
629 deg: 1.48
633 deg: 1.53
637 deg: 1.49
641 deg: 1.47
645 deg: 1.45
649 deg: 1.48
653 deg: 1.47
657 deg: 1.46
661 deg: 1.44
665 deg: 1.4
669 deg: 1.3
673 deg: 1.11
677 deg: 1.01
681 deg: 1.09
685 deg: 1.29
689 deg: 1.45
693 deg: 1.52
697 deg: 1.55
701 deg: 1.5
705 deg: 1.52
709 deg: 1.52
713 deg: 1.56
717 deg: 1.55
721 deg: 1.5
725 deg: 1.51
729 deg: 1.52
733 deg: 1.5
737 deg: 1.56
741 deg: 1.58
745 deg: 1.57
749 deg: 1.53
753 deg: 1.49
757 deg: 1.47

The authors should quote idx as -0.60 deg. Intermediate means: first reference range 1.43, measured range 1.48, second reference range 1.45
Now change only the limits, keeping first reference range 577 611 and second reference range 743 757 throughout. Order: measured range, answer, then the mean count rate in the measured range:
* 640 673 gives 1.21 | 1.41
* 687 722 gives -0.57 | 1.52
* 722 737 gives -0.06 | 1.52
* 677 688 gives 2.24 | 1.18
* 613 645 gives -0.80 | 1.49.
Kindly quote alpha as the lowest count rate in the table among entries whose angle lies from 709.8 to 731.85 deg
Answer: 1.5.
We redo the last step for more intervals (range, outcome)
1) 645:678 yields 1.01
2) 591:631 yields 1.42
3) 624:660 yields 1.45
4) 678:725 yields 1.09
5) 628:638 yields 1.48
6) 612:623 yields 1.46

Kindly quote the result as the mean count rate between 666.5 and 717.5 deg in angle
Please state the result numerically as 1.38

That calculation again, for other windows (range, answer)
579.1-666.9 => 1.46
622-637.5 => 1.5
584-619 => 1.44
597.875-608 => 1.45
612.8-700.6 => 1.41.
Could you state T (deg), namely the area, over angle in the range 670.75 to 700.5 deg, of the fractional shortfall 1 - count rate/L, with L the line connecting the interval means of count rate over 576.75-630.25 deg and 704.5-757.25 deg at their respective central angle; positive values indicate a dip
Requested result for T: 4.0 deg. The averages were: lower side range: 1.45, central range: 1.3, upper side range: 1.53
